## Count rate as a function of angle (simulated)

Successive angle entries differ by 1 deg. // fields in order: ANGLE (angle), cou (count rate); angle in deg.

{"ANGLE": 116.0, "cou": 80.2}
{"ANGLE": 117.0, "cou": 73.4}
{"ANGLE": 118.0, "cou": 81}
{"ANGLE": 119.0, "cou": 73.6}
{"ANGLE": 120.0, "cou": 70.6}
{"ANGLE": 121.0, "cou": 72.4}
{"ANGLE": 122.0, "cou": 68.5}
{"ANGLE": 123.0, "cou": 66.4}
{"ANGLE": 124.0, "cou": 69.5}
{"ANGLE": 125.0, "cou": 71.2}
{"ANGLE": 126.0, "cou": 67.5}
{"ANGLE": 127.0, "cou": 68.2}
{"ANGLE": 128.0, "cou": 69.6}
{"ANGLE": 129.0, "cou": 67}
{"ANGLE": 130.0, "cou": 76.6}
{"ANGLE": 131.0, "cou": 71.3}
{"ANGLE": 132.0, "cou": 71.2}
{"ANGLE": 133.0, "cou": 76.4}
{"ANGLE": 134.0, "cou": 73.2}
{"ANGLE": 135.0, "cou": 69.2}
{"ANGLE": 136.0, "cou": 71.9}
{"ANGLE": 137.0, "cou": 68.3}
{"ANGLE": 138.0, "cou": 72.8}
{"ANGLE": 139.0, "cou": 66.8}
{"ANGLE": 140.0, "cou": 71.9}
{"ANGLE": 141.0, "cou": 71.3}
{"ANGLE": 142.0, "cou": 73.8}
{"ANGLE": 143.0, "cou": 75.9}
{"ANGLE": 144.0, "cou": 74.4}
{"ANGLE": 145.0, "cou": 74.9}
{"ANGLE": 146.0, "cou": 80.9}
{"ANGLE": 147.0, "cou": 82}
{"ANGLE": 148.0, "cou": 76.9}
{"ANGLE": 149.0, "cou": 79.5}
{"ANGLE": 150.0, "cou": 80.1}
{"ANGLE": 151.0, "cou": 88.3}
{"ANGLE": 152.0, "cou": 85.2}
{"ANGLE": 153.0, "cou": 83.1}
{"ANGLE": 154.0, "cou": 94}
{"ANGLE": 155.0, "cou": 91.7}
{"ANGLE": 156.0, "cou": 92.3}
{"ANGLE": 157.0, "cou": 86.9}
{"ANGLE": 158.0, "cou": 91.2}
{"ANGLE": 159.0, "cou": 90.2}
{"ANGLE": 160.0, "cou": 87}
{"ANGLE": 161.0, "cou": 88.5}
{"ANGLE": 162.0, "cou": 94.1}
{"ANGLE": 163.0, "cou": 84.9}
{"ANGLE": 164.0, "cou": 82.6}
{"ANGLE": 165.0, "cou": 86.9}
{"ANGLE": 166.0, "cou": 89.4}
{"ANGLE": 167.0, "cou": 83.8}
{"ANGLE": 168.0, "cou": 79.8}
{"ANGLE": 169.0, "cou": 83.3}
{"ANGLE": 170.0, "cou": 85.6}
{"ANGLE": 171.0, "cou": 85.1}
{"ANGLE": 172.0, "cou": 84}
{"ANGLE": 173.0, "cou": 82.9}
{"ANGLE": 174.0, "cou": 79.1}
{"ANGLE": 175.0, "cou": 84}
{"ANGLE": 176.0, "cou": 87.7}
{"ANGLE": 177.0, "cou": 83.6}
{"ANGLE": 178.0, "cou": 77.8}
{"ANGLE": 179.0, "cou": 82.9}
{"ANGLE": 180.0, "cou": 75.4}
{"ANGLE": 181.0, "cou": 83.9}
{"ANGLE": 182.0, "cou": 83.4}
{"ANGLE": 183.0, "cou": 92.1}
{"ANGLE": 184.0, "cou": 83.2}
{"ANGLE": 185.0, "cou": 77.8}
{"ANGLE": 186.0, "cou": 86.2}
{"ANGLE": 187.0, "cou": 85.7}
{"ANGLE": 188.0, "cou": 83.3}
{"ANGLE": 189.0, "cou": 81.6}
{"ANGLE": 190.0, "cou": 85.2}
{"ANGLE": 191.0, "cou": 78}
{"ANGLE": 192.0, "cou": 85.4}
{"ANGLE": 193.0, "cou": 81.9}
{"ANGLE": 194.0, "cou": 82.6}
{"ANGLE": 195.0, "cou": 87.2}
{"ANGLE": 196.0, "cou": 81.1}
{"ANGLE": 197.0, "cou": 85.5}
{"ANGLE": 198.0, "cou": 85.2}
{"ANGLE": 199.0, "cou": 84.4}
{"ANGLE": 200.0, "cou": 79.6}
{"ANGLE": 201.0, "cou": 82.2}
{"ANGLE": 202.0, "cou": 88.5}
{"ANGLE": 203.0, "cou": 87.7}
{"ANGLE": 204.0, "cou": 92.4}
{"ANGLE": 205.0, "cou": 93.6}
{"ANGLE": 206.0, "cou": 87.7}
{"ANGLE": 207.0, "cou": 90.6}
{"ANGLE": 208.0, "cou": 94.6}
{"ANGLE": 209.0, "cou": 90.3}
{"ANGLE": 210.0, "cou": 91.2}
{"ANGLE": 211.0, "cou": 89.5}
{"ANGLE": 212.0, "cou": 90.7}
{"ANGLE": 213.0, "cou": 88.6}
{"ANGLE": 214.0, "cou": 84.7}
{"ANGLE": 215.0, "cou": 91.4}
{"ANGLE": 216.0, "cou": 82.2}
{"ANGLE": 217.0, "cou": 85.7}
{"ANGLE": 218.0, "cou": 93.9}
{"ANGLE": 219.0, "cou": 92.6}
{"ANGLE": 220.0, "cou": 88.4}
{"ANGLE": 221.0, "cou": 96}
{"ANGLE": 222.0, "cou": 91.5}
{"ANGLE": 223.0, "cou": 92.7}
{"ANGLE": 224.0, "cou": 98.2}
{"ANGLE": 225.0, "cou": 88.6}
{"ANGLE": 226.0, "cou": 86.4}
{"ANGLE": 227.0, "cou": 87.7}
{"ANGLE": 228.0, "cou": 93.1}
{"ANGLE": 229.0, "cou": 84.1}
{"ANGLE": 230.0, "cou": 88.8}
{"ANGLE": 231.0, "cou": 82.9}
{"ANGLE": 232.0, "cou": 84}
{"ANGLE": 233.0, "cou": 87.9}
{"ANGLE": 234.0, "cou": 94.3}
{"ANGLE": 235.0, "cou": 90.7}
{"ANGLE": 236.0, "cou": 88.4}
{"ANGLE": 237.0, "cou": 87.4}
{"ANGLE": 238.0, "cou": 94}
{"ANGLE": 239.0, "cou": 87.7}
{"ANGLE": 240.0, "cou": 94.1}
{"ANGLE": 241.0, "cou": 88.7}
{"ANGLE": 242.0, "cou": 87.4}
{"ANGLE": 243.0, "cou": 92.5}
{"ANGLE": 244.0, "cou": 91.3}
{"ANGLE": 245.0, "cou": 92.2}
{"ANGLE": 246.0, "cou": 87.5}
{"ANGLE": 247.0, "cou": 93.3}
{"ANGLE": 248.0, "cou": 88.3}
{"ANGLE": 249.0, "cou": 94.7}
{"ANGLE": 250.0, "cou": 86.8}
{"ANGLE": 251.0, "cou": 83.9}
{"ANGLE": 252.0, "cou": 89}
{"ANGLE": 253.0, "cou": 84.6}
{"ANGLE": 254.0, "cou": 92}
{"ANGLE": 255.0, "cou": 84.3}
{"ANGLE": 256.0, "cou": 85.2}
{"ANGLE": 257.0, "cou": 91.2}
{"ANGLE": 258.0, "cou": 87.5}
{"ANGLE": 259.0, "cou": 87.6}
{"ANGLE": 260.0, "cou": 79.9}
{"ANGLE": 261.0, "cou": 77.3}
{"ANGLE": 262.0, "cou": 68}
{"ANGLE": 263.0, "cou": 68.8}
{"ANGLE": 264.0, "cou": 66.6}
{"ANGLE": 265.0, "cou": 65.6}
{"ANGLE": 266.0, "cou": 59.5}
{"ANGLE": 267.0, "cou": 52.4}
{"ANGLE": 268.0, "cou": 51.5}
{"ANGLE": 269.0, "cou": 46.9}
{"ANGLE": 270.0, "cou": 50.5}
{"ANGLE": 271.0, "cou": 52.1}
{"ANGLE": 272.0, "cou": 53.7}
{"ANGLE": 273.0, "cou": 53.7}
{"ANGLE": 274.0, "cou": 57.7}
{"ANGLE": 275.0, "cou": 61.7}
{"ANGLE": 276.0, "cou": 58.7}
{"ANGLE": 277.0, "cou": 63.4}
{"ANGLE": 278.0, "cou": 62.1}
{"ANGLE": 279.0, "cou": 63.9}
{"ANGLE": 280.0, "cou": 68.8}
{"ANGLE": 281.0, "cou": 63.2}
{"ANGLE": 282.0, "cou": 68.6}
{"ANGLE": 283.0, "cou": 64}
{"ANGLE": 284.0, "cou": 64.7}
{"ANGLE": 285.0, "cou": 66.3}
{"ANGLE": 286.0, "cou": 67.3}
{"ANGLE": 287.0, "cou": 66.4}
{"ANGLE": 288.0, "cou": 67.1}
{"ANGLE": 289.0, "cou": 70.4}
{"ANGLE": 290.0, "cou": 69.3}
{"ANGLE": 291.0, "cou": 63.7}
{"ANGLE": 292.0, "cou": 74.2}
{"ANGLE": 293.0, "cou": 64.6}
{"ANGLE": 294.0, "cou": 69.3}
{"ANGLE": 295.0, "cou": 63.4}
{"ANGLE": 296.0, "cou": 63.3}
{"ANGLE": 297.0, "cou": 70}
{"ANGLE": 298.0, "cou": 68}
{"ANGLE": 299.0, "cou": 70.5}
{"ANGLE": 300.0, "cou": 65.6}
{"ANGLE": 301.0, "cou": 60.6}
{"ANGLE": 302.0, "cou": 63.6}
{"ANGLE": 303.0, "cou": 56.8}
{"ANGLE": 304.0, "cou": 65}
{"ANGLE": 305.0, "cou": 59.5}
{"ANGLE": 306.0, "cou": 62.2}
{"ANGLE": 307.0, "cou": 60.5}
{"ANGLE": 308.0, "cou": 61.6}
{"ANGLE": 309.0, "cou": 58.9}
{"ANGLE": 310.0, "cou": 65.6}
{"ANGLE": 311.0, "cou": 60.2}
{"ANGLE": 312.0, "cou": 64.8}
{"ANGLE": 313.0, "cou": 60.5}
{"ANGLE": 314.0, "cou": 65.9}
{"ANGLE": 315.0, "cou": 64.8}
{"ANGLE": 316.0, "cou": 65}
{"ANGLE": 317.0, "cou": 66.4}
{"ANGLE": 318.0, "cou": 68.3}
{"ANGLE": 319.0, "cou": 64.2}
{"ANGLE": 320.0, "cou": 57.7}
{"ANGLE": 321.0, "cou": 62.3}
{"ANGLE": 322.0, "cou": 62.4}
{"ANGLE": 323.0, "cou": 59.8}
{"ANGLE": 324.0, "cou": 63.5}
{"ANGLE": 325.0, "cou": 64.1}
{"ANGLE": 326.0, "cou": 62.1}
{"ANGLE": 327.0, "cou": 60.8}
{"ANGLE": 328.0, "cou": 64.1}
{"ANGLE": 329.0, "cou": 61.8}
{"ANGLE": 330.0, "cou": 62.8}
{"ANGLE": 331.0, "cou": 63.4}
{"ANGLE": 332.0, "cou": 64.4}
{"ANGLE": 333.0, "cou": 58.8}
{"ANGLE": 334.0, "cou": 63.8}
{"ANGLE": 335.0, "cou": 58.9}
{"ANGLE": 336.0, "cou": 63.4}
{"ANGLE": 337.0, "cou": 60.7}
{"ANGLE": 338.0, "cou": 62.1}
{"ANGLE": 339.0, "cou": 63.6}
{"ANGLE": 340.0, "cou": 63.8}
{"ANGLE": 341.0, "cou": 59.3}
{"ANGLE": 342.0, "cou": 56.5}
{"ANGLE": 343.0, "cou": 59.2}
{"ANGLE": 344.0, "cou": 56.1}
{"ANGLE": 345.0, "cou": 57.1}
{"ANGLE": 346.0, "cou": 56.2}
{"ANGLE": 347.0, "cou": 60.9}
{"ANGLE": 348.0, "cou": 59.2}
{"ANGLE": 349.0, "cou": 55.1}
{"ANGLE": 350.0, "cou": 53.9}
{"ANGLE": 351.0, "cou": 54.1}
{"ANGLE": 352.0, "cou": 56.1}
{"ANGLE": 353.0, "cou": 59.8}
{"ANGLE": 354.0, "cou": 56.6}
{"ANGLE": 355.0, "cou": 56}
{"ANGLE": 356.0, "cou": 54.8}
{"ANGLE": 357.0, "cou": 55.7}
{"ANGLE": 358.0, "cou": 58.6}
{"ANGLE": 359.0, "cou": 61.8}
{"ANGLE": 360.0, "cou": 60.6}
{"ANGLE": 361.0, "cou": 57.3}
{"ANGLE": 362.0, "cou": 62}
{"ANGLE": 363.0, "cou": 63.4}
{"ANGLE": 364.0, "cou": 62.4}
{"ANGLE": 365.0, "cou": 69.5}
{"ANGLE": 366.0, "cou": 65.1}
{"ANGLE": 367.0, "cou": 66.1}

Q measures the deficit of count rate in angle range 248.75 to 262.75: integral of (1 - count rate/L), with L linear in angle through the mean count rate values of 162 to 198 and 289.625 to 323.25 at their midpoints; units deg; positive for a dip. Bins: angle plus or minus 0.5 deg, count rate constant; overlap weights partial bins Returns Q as -2.5 deg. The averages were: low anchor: 83.7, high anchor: 64.1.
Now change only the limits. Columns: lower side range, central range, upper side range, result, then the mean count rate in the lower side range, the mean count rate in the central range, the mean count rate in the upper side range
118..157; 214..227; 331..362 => -4.0 deg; 75.4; 90.3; 58.9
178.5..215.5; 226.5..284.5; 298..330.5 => -1.9 deg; 85.8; 77.2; 63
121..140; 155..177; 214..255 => -2.7 deg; 70.4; 86.2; 89.5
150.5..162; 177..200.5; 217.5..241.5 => 1.7 deg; 89.2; 83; 90.1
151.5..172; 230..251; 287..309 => -4.3 deg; 87.2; 89.5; 65.1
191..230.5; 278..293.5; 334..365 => 1.2 deg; 88.2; 66.7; 59.1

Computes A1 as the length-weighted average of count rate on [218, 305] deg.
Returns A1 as 76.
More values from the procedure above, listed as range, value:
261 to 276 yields 58.4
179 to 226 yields 87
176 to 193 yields 83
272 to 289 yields 63.5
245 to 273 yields 75.1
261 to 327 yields 63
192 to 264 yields 87.6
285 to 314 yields 64.8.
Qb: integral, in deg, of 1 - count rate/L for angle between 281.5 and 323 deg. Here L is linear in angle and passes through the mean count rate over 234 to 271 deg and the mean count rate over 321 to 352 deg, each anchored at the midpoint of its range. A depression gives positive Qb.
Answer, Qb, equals 2.4 deg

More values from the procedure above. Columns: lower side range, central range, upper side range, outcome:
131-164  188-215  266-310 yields -4.9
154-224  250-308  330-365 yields 3.1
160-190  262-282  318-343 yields 3.1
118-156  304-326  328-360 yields -0.5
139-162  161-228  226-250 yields -0.2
